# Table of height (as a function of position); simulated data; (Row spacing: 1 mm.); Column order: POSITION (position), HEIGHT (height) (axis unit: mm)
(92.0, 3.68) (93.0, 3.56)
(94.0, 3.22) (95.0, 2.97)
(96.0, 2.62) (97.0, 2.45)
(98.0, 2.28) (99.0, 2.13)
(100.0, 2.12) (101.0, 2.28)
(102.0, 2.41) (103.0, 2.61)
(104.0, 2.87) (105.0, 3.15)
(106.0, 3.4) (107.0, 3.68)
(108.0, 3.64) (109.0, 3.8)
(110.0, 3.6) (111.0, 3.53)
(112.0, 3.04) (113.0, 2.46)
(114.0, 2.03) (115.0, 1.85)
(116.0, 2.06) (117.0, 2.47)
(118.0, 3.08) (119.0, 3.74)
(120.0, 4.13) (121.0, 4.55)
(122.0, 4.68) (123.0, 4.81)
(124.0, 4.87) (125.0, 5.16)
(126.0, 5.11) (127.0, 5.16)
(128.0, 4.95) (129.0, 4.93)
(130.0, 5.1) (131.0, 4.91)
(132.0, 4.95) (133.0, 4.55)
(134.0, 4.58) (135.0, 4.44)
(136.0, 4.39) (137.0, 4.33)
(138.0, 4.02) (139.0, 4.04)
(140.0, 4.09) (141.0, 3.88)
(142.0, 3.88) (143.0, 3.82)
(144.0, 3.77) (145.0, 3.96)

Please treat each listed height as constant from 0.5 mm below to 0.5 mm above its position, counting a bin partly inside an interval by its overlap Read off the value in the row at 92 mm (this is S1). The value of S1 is 3.68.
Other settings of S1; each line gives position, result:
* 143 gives 3.82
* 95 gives 2.97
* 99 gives 2.13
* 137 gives 4.33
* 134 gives 4.58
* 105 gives 3.15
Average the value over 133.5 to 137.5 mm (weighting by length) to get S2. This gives 4.43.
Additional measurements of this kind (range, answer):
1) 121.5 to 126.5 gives 4.93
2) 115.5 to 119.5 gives 2.84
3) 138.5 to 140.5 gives 4.06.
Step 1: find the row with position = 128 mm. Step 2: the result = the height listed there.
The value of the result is 4.95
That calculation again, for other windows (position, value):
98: 2.28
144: 3.77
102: 2.41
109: 3.8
